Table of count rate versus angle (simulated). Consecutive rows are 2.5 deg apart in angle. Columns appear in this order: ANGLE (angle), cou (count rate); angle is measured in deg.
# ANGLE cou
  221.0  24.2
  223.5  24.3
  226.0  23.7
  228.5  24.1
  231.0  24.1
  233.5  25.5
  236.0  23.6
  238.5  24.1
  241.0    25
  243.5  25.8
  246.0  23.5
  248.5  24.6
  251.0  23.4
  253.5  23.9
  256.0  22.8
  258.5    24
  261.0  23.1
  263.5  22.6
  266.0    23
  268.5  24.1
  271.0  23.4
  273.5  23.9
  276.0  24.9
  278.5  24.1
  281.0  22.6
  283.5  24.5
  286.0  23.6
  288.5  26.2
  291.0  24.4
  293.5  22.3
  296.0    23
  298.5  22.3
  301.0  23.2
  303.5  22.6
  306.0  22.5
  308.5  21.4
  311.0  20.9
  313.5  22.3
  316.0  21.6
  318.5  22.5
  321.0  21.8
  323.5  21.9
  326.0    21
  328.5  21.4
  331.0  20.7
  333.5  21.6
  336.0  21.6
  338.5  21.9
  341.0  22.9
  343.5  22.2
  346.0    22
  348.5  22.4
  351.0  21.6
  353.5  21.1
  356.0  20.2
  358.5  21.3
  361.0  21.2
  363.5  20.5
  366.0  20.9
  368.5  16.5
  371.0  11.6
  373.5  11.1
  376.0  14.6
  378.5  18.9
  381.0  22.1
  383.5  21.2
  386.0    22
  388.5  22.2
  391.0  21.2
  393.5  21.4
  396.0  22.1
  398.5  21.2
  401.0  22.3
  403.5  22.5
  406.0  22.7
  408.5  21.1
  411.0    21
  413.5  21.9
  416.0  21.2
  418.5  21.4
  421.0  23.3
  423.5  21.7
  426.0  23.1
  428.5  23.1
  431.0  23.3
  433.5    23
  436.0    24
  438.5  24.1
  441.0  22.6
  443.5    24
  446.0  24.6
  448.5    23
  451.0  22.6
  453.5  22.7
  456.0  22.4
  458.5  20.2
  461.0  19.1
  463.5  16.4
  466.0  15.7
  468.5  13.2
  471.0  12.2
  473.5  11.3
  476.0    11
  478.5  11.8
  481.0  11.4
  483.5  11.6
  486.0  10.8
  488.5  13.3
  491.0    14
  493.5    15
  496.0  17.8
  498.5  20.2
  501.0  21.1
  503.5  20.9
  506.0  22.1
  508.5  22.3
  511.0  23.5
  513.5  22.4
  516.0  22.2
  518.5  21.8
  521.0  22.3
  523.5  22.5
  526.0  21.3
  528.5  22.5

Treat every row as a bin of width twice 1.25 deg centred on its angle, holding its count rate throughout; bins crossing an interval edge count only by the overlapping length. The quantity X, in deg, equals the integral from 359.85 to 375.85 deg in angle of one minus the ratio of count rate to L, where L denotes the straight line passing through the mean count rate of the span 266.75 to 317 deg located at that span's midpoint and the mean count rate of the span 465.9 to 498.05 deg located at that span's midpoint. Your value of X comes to 2.0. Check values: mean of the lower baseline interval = 23.2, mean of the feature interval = 16.8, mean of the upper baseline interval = 13.1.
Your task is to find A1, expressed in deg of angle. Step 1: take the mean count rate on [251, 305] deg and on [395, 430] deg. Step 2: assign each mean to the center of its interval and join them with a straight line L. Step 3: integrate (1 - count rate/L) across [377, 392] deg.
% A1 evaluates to 0.8 deg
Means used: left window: 23.5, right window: 22.1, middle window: 21.2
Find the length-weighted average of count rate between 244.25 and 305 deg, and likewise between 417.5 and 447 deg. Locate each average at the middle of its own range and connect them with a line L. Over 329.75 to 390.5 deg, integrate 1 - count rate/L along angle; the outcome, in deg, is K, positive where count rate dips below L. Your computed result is 8.49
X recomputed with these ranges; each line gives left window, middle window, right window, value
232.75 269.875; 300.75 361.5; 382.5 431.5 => 3.1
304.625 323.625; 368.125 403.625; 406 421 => 3.8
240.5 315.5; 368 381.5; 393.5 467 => 4.2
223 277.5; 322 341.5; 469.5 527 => 0.2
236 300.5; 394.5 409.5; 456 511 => -2.3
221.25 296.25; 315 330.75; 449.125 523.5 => 0.4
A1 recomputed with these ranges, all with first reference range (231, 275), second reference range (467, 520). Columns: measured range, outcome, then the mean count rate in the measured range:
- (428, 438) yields -2.66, 23.4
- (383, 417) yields -3.91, 21.7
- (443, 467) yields -4.26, 21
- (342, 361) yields -0.53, 21.5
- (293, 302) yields -0.06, 22.7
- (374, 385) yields 0.76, 18.7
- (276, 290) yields -0.77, 24.3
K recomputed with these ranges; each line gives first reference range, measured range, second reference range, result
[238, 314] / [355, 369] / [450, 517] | 0.4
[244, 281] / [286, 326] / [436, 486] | -0.3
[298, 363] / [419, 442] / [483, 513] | -4.2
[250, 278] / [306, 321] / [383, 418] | 0.7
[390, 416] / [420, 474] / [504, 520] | 2.8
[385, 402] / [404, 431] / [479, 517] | -1.7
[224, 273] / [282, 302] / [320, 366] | -0.8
